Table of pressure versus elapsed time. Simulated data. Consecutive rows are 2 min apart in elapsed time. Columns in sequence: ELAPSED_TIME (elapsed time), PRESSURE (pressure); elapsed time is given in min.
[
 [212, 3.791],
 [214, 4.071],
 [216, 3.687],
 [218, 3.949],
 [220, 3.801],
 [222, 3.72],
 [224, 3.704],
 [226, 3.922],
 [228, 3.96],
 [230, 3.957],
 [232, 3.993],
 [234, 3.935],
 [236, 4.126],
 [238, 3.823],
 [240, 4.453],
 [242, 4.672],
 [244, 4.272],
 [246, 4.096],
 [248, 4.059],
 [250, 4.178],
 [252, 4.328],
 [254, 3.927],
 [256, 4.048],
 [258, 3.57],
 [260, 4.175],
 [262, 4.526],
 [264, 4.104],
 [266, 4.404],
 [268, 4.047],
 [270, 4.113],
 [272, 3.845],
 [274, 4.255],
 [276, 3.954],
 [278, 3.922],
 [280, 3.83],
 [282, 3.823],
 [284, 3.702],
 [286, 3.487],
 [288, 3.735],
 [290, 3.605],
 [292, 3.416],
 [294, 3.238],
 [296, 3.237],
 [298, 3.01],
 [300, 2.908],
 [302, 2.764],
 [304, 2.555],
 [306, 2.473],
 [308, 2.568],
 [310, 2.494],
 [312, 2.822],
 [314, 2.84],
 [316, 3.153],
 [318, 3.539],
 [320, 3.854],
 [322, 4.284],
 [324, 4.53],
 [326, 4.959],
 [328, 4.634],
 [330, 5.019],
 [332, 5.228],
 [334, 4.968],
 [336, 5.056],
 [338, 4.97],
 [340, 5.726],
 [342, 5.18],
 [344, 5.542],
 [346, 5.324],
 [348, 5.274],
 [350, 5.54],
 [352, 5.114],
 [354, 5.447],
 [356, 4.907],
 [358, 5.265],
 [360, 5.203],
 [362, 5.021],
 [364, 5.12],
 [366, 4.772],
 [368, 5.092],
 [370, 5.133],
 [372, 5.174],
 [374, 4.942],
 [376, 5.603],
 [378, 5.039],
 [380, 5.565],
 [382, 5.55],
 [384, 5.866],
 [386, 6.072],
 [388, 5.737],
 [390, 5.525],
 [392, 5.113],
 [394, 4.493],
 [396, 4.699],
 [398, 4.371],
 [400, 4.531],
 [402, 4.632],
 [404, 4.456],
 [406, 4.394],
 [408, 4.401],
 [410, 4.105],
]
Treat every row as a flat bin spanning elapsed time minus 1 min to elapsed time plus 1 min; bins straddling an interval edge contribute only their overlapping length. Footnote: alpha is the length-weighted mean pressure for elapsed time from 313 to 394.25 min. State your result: 5.01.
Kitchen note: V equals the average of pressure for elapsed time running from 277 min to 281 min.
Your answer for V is 3.88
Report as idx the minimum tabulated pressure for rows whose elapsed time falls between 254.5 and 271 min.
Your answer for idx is 3.57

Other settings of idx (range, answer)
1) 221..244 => 3.704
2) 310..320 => 2.494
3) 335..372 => 4.772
